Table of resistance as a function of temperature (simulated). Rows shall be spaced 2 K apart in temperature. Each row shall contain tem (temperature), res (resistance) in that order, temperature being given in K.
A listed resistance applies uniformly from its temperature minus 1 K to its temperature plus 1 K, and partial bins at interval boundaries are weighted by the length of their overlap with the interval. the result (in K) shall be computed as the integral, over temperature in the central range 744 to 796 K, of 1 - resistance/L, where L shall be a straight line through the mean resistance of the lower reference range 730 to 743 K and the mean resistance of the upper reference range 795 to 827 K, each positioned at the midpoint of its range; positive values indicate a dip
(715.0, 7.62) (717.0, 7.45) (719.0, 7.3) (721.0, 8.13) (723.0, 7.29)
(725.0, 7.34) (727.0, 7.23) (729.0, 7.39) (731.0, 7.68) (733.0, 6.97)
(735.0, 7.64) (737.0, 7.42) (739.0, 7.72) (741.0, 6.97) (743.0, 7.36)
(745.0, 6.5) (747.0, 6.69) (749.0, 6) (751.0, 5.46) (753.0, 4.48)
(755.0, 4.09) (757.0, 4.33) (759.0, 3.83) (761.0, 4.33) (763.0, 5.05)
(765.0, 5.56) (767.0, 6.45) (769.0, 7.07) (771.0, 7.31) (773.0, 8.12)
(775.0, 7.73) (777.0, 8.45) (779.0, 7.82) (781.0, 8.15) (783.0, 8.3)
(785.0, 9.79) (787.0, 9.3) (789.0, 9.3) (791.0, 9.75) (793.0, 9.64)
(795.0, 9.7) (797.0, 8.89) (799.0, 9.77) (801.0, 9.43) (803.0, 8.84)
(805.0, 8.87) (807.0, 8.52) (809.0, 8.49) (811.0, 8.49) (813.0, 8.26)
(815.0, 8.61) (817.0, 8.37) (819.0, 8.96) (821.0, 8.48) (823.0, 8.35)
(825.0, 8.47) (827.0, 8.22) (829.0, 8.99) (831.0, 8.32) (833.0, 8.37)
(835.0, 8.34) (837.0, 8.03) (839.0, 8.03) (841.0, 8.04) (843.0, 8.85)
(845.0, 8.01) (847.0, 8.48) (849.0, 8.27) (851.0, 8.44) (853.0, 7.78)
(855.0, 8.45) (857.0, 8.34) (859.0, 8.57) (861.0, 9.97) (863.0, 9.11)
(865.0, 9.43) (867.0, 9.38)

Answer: 6.5 K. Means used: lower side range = 7.4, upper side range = 8.73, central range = 7.05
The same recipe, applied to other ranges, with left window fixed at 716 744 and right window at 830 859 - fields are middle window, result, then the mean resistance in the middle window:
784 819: -4.86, 9.06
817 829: -0.61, 8.53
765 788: -0.48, 7.94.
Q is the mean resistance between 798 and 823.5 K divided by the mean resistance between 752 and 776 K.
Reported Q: 1.53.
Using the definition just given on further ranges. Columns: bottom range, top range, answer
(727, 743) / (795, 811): 1.22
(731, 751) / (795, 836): 1.24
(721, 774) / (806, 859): 1.30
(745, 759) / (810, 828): 1.64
